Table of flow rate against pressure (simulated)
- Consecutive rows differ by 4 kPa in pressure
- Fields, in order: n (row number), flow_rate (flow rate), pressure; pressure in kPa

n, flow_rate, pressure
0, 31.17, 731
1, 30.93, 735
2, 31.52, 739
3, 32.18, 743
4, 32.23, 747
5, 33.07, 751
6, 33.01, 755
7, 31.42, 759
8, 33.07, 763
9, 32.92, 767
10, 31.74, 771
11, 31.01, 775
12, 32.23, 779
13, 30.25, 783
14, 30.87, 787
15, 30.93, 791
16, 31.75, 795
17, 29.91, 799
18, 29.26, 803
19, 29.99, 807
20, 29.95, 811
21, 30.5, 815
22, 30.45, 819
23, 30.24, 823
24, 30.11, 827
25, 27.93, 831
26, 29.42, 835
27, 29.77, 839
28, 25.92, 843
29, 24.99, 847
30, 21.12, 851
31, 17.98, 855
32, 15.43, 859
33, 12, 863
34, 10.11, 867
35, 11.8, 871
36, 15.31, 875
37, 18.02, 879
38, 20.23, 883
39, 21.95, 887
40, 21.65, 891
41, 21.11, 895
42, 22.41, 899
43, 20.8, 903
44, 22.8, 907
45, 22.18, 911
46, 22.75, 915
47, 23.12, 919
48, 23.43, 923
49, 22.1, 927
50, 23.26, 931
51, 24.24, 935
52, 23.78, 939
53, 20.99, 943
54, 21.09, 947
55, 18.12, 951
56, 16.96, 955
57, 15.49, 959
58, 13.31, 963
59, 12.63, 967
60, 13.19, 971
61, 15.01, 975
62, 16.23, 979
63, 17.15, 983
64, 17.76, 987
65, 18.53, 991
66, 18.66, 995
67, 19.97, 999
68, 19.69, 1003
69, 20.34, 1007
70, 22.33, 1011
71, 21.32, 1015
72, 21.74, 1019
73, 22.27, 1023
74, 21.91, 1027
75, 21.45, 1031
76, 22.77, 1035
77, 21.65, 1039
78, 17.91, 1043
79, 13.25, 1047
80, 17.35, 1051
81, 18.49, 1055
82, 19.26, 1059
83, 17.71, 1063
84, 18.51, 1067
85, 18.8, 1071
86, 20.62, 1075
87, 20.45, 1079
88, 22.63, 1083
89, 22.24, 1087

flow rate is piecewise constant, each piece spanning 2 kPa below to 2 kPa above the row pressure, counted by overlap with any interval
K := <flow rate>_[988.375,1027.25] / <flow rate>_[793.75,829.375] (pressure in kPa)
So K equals 0.68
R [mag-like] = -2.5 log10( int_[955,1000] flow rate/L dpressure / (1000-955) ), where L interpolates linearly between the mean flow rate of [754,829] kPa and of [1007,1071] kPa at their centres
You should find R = 0.363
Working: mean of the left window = 31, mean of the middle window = 16.1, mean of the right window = 19.8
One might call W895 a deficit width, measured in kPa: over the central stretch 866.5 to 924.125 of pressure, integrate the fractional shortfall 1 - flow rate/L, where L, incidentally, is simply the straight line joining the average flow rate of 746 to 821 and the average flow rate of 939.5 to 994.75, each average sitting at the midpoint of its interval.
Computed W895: 5.73 kPa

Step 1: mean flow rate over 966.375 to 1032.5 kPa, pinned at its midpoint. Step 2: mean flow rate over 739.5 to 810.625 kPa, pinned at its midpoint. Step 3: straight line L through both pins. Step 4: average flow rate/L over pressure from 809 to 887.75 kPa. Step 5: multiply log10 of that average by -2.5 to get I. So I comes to 0.22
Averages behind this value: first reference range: 31.5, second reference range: 18.9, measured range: 22.7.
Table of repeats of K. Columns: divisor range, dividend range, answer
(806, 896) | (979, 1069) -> 0.85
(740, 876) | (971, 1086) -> 0.70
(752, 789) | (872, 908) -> 0.63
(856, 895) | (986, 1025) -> 1.23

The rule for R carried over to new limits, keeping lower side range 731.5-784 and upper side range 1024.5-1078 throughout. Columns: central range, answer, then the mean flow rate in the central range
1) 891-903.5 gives 0.20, 21.6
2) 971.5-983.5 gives 0.39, 15.6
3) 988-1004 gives 0.14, 19.1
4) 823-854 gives 0.06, 27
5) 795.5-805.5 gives 0.01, 29.9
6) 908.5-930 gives 0.10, 22.7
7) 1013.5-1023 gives -0.05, 21.7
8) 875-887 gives 0.37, 19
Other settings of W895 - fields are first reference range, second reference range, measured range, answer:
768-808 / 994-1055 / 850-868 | 8.1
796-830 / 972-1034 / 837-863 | 5.9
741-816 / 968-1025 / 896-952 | 1.6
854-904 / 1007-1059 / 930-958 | -3.5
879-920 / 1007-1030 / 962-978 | 5.9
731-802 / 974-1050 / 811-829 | -0.8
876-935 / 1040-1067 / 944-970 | 5.2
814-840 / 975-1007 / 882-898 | 2.5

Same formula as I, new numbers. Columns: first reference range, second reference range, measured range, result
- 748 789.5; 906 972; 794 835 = -0.04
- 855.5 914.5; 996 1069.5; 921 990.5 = 0.03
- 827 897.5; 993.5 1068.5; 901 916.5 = -0.09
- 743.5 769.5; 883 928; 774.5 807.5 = -0.02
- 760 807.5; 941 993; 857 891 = 0.44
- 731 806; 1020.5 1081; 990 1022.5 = 0.05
